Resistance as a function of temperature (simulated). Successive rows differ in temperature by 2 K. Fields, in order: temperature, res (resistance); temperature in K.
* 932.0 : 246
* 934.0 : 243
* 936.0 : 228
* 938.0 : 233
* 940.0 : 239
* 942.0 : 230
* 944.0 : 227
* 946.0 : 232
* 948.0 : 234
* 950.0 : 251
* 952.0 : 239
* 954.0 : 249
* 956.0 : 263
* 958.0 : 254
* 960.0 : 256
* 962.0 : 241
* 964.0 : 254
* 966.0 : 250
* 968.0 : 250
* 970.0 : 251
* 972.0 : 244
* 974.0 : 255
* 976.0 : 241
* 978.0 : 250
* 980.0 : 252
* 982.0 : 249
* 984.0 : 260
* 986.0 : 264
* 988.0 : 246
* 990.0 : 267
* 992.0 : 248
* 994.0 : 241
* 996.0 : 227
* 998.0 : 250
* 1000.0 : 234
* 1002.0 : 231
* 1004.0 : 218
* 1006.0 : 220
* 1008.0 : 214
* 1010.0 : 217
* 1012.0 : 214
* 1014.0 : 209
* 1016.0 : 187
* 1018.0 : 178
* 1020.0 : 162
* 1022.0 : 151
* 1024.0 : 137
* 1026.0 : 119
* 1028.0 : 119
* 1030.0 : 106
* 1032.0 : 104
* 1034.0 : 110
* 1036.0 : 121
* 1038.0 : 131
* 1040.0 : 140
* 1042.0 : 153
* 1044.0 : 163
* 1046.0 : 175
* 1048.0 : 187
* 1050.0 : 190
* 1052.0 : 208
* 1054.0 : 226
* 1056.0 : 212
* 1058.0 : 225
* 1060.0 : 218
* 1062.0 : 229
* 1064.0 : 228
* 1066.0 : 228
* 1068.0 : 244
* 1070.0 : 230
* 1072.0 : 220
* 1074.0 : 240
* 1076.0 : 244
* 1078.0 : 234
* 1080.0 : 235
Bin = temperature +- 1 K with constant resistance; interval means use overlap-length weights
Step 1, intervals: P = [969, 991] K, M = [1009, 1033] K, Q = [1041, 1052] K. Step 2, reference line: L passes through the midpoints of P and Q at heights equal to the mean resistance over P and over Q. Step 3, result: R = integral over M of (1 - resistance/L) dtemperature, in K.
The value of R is 5.7 K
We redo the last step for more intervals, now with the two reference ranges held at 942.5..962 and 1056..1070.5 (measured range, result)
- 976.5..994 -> -1.0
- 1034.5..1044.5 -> 4.0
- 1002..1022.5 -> 3.1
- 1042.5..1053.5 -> 2.1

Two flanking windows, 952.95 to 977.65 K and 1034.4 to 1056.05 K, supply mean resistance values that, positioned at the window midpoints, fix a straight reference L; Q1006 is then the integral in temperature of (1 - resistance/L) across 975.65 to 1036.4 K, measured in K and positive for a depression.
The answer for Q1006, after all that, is 3.04 K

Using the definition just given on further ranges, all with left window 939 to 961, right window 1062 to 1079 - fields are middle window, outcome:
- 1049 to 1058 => 0.91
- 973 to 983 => -0.36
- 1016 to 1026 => 3.42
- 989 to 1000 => -0.28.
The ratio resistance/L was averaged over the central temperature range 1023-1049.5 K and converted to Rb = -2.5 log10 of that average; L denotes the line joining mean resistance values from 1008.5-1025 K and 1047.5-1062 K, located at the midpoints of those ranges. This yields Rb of 0.40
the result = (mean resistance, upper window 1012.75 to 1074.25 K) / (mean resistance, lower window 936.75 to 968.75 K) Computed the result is 0.73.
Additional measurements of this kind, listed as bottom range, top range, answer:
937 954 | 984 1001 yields 1.05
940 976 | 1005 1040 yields 0.64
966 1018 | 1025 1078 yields 0.78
